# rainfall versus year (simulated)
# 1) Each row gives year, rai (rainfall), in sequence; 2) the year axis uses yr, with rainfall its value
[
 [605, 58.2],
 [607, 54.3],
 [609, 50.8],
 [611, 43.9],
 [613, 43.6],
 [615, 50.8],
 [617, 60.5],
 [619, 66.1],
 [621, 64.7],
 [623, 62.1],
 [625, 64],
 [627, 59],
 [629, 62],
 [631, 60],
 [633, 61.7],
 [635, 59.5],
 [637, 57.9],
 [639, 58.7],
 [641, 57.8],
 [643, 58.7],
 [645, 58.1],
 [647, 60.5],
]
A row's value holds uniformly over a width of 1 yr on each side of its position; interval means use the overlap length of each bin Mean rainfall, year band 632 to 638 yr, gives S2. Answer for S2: 59.7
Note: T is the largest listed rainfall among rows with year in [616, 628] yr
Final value 66.1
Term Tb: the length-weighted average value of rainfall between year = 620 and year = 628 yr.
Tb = 62.5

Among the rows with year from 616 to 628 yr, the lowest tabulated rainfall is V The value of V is 59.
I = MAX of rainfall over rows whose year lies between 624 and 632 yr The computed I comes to 64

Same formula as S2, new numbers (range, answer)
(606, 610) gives 52.5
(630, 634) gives 60.9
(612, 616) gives 47.2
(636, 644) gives 58.3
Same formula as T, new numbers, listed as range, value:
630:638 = 61.7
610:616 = 50.8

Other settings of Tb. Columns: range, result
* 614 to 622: 60.5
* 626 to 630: 60.5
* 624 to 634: 61.3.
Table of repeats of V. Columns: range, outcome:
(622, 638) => 57.9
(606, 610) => 50.8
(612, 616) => 43.6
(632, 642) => 57.8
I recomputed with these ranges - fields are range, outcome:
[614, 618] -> 60.5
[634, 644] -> 59.5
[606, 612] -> 54.3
